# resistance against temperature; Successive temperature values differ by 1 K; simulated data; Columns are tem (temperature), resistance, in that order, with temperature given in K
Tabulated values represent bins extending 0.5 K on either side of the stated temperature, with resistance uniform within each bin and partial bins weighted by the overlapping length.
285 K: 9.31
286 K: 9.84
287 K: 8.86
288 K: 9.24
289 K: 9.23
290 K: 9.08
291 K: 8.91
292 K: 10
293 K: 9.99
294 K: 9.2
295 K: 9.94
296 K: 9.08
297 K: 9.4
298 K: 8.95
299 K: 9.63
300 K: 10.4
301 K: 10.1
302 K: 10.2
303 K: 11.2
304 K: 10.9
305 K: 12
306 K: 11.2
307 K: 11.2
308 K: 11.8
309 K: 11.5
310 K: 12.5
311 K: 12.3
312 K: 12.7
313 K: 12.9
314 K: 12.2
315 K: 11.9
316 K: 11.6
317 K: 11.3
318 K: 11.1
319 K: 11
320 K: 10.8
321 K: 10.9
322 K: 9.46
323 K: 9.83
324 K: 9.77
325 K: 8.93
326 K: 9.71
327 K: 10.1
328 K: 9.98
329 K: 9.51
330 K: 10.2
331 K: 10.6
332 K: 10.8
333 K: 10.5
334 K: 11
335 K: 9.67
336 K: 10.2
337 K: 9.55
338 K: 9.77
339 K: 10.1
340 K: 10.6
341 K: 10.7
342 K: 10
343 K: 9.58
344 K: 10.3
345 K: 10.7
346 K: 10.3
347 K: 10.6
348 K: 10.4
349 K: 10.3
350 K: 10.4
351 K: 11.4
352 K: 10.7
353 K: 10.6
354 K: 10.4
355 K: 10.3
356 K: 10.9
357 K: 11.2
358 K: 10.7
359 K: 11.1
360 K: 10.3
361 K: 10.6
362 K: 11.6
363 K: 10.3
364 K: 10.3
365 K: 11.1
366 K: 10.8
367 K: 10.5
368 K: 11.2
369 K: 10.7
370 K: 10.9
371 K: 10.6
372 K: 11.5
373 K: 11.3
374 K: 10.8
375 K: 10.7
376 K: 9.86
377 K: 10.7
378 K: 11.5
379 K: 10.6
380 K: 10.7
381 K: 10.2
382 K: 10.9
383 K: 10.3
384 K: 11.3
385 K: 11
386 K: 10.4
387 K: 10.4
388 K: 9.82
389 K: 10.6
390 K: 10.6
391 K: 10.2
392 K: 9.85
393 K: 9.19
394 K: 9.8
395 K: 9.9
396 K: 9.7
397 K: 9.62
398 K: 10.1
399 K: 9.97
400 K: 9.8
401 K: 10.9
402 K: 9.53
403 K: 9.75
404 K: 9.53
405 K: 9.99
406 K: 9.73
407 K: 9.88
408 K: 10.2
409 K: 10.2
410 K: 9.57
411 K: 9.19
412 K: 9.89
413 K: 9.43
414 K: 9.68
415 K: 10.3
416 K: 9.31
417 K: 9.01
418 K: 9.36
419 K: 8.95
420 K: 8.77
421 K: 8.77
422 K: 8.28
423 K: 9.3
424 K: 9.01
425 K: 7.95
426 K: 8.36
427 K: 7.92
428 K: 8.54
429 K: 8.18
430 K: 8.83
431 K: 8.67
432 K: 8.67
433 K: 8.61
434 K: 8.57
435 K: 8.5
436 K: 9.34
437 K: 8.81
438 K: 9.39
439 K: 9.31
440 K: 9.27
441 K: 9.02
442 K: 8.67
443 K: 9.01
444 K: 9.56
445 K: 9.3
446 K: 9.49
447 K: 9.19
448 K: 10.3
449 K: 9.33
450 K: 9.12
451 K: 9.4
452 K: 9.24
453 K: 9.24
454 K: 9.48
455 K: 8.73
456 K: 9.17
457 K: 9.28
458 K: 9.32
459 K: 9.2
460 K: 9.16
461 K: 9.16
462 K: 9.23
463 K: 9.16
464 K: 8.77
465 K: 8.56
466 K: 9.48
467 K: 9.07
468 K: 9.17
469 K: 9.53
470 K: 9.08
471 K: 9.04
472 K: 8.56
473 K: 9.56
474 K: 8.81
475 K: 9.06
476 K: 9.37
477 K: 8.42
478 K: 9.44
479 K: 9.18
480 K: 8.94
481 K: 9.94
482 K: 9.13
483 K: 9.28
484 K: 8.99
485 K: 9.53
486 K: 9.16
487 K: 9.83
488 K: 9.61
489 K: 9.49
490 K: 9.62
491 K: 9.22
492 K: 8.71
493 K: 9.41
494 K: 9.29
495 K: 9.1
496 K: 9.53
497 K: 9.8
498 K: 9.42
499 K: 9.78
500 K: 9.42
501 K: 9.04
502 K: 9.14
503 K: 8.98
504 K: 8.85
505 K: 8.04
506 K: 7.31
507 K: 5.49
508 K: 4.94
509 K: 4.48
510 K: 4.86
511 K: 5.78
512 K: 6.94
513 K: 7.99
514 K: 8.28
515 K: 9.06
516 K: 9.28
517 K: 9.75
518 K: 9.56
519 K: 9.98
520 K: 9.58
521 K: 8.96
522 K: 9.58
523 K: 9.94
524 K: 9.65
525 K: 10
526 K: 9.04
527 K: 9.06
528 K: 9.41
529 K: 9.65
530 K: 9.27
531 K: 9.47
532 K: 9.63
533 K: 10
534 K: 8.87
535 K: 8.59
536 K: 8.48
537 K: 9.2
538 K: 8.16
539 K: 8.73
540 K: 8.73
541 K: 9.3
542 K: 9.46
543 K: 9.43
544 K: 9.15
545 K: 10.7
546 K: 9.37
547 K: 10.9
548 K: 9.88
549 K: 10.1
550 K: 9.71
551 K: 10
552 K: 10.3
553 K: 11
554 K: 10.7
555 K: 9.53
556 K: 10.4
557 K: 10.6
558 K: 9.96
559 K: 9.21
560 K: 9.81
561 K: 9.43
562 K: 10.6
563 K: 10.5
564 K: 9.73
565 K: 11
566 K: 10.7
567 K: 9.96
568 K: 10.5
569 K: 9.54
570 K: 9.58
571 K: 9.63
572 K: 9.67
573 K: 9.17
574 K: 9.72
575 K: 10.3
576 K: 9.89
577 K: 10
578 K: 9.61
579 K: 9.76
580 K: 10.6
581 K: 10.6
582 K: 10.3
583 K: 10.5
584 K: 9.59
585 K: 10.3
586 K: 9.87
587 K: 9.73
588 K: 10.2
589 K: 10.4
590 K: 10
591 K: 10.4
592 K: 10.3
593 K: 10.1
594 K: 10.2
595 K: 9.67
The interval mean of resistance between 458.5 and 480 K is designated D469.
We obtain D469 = 9.09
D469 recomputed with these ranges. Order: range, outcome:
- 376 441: 9.6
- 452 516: 8.78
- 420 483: 9.03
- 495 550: 8.86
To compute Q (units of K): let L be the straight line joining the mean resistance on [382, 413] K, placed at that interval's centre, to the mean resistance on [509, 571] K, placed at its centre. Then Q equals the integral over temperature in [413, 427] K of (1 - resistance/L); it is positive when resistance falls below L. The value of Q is 1.3 K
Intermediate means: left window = 10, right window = 9.41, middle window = 8.98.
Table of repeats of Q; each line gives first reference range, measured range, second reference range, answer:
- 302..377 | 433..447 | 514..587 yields 1.6 K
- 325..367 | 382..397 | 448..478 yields -0.4 K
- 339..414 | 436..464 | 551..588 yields 2.8 K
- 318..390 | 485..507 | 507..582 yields 1.3 K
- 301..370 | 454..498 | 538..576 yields 4.2 K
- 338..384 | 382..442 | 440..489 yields 2.8 K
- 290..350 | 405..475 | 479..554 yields 3.4 K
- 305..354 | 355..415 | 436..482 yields -1.8 K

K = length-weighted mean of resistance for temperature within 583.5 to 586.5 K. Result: 9.92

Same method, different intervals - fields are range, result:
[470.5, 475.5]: 9.01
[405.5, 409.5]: 10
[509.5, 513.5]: 6.39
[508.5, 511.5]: 5.04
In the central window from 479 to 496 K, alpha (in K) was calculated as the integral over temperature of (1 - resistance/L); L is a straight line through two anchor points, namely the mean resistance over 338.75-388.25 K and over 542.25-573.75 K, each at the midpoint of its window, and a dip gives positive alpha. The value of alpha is 1.52 K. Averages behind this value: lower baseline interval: 10.7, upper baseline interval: 10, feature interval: 9.33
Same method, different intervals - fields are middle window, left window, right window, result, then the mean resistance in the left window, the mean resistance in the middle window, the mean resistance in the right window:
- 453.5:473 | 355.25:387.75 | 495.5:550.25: 0.99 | 10.8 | 9.12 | 8.86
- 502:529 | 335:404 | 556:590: 4.91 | 10.4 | 8.3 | 10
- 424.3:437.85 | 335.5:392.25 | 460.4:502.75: 1.72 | 10.6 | 8.56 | 9.24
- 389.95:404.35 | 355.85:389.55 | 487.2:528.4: 0.68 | 10.7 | 9.88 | 8.67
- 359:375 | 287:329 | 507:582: -0.96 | 10.5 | 10.8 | 9.37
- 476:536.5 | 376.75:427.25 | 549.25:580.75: 6.68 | 9.81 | 8.86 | 10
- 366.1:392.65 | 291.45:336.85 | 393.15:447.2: -2.34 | 10.6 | 10.7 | 9.27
